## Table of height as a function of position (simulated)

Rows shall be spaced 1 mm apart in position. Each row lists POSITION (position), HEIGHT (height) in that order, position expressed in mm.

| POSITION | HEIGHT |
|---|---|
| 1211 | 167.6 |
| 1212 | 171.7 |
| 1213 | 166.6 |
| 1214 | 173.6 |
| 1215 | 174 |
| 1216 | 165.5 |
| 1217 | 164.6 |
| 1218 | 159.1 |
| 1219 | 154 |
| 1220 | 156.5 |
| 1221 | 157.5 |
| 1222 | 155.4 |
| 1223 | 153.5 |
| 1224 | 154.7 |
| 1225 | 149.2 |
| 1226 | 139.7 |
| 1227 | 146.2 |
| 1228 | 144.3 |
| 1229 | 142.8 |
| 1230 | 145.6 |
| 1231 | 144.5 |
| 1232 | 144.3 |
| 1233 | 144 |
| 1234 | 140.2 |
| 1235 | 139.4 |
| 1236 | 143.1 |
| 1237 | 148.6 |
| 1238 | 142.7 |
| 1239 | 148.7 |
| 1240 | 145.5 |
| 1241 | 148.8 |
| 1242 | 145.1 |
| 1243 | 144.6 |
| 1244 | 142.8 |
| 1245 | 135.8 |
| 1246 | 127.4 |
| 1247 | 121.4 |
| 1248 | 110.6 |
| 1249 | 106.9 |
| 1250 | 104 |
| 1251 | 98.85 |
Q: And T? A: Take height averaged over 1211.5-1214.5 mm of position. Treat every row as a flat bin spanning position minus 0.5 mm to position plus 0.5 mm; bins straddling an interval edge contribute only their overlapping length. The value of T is 171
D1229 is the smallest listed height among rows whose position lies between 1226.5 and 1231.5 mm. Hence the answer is 142.8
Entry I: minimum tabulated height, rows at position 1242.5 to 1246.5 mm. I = 127.4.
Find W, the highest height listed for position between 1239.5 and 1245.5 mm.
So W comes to 148.8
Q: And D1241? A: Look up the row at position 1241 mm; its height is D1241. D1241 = 148.8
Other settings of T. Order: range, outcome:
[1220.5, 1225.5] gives 154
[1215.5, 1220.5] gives 160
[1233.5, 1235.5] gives 140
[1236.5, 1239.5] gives 147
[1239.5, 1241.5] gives 147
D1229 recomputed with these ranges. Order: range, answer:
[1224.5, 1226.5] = 139.7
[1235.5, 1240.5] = 142.7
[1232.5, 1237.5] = 139.4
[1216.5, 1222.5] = 154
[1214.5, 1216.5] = 165.5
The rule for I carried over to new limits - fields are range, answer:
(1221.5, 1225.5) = 149.2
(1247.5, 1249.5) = 106.9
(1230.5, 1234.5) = 140.2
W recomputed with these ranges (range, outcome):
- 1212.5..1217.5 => 174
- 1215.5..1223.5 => 165.5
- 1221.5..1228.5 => 155.4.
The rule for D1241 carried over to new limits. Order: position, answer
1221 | 157.5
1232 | 144.3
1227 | 146.2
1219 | 154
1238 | 142.7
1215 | 174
